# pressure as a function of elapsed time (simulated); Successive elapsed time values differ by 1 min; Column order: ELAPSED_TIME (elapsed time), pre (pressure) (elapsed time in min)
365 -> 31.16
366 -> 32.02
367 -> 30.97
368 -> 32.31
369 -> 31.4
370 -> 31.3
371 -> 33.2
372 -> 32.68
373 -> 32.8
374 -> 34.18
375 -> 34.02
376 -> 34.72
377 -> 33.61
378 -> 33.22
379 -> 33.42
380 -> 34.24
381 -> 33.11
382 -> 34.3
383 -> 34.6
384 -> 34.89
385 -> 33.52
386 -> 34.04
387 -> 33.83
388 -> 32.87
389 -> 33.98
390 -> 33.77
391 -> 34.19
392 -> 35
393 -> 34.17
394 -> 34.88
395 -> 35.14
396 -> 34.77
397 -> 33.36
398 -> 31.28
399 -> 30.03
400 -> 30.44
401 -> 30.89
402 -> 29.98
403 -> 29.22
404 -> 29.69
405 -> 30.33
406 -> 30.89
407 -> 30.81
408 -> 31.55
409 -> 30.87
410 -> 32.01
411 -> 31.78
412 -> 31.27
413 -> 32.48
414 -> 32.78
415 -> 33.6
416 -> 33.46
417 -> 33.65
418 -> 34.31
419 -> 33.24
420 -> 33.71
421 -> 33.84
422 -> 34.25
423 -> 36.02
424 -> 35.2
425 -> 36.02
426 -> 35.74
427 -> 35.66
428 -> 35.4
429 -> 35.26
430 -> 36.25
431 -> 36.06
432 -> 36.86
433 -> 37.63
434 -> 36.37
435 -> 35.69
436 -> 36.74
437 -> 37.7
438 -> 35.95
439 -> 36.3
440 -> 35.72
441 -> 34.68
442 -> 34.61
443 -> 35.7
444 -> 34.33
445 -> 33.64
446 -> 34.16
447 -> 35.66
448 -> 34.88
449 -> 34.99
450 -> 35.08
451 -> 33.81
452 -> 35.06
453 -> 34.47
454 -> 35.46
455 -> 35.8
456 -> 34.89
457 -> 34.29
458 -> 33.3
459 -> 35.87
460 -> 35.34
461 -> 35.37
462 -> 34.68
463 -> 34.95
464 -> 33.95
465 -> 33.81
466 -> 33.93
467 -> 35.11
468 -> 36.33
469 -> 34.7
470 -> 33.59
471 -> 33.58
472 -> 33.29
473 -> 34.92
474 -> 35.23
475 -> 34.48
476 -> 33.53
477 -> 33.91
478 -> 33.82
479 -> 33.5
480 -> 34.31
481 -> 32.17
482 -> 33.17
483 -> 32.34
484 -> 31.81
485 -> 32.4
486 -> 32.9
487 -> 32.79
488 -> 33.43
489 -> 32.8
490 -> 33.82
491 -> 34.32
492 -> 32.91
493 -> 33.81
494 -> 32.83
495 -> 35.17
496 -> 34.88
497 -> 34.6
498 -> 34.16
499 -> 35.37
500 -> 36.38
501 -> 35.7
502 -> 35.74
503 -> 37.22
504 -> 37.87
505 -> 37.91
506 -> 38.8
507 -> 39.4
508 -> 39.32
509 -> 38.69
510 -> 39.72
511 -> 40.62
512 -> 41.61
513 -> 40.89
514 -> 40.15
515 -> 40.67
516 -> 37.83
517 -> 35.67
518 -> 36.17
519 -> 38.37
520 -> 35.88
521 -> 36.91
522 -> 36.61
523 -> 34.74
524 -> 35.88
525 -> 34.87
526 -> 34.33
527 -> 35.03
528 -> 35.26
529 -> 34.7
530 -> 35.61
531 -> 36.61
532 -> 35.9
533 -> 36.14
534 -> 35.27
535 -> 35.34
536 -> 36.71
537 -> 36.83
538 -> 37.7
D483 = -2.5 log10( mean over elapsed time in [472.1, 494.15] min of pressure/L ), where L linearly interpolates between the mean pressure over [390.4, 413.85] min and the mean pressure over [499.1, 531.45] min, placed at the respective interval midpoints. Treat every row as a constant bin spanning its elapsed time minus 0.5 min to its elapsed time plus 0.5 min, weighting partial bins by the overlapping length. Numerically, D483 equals 0.07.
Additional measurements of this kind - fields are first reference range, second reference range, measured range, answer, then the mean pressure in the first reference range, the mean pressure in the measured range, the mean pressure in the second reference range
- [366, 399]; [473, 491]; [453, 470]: -0.045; 33.5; 34.8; 33.4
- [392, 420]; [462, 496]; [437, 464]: -0.059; 32.2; 35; 33.8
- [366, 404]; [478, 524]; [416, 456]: -0.030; 33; 35.3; 35.9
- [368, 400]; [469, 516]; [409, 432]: 0.000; 33.5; 34.2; 35.5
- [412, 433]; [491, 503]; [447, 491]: 0.018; 34.7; 34.2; 34.8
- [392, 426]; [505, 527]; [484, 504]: 0.077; 32.7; 34.3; 37.9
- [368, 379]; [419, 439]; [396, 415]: 0.111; 33.1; 31.3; 35.8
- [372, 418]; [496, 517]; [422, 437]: -0.050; 32.9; 36.1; 38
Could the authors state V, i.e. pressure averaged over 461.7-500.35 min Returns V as 33.9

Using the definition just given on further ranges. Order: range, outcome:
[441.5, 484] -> 34.4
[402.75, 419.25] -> 31.9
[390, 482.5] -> 34.1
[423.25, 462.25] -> 35.4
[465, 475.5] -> 34.5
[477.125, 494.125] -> 33.1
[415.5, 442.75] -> 35.4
